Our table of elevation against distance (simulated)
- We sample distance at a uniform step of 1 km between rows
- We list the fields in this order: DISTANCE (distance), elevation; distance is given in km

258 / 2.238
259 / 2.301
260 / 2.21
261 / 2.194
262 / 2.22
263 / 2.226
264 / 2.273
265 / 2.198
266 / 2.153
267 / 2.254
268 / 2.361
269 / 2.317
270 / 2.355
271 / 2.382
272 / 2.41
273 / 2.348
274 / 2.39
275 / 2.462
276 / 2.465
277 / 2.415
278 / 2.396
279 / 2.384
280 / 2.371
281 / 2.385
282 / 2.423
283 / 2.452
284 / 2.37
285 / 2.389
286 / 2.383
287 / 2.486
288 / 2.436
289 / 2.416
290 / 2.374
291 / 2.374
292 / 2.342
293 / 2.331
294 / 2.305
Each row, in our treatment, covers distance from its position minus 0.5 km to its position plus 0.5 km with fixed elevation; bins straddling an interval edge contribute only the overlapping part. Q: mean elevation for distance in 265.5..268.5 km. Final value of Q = 2.26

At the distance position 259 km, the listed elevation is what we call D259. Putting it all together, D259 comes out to 2.301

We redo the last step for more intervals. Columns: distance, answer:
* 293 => 2.331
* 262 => 2.22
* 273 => 2.348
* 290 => 2.374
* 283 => 2.452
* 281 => 2.385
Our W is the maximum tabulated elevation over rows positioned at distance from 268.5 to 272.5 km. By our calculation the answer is 2.41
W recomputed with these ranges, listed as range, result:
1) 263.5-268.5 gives 2.361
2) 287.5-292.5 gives 2.436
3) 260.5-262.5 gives 2.22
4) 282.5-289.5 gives 2.486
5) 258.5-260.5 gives 2.301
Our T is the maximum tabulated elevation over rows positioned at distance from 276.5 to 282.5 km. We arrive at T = 2.423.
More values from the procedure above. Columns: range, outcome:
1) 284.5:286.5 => 2.389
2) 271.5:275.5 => 2.462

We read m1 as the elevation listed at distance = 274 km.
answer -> 2.39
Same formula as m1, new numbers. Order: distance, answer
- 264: 2.273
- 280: 2.371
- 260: 2.21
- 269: 2.317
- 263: 2.226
